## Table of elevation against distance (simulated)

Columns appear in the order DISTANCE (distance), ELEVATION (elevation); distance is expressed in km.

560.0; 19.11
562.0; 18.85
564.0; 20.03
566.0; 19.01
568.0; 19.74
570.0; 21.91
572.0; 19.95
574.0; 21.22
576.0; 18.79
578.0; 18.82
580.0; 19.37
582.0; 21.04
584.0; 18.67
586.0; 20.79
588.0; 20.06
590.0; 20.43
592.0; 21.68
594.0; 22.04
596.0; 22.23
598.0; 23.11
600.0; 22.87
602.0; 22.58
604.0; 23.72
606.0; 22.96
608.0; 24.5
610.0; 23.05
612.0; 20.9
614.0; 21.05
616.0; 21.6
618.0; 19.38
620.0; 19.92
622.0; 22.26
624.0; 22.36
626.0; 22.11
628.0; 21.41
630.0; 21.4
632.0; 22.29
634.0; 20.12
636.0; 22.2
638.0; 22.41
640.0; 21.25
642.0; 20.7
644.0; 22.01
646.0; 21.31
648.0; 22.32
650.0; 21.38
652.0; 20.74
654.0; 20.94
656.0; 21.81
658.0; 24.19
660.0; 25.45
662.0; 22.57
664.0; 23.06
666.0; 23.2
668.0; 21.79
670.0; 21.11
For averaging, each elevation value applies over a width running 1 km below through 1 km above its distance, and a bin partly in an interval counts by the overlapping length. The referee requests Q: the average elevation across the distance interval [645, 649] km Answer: 21.8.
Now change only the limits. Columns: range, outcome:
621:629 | 22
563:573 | 20.1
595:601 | 22.7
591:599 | 22.3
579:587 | 20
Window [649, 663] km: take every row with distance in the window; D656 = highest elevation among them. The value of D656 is 25.45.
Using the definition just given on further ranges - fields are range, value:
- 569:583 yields 21.91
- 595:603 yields 23.11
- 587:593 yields 21.68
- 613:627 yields 22.36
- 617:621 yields 19.92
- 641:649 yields 22.32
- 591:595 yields 22.04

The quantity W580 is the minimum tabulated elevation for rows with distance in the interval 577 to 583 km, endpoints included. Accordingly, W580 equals 18.82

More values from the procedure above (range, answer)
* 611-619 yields 19.38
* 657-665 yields 22.57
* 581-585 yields 18.67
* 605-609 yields 22.96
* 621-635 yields 20.12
